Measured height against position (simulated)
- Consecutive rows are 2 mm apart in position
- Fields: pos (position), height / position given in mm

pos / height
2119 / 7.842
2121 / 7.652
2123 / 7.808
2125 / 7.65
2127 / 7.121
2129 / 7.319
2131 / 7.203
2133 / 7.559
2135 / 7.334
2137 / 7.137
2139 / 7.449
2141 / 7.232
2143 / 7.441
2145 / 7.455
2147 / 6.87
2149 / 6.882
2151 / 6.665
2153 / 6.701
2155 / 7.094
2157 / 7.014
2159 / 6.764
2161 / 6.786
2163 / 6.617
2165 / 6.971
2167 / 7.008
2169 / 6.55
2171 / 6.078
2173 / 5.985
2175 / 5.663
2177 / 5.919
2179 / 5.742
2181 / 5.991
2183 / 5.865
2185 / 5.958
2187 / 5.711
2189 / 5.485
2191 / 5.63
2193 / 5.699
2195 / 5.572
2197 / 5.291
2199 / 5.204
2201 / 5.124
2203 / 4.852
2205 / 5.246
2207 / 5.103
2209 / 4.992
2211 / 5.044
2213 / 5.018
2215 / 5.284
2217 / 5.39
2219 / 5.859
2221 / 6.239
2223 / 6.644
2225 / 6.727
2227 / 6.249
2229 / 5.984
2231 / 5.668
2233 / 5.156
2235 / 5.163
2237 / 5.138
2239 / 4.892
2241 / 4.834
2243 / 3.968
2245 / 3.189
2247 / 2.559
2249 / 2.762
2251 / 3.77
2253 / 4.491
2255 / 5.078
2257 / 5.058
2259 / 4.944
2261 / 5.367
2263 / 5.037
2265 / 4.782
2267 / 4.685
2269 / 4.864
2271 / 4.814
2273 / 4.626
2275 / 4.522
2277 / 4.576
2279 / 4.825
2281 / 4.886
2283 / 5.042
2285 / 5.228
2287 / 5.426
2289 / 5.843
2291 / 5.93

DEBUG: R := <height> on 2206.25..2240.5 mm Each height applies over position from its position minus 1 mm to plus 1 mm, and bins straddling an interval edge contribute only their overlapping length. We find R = 5.55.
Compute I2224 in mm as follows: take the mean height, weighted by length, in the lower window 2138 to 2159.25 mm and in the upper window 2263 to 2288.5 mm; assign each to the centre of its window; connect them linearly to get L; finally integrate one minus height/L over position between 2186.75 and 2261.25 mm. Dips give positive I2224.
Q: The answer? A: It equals 8.6 mm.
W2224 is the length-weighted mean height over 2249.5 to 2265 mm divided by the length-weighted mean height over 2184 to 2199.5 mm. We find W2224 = 0.85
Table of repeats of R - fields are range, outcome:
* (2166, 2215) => 5.61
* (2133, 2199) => 6.45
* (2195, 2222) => 5.29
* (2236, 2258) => 4.16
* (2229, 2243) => 5.12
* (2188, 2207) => 5.33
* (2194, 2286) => 4.99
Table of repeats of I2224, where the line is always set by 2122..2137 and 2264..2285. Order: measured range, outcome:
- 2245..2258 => 3.2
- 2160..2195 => 2.5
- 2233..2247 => 2.5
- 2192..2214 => 3.2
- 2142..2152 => 0.0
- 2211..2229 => -0.4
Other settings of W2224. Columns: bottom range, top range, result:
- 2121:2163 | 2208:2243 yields 0.77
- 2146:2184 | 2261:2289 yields 0.76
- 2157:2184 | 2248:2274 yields 0.73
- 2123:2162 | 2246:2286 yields 0.64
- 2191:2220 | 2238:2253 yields 0.71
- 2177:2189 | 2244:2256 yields 0.62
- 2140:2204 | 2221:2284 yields 0.78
